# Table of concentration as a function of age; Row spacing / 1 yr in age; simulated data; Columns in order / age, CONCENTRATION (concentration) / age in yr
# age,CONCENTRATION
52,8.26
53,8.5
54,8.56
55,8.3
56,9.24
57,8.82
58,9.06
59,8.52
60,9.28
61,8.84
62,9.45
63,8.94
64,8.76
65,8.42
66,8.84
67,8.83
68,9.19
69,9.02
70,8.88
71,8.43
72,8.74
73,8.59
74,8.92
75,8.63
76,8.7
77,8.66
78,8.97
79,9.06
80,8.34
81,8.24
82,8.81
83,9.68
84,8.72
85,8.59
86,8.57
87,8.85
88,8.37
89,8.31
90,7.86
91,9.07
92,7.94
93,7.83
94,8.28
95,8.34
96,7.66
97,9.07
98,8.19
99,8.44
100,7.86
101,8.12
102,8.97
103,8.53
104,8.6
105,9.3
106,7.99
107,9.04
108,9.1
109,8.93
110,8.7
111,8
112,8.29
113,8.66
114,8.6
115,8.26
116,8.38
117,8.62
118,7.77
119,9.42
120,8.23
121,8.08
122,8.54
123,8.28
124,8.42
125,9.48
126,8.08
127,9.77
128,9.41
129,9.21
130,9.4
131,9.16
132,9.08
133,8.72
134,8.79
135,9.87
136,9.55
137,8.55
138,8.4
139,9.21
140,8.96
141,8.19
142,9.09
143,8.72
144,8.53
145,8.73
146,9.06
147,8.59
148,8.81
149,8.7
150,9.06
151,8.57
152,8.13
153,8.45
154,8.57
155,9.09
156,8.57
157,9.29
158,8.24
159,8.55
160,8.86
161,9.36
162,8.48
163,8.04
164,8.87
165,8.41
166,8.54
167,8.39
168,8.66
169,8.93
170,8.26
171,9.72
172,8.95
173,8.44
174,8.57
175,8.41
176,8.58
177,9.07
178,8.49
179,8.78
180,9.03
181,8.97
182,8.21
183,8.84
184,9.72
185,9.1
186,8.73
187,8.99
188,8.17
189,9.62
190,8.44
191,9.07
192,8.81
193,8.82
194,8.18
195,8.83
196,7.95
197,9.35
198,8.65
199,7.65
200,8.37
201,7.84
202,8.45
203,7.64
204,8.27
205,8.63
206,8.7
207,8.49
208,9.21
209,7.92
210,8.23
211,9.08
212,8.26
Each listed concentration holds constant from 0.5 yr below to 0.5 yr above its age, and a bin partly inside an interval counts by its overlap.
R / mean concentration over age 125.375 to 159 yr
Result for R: 8.86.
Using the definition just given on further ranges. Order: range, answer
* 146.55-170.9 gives 8.66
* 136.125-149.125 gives 8.76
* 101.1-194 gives 8.75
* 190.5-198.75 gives 8.68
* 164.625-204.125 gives 8.65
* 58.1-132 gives 8.66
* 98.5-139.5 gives 8.73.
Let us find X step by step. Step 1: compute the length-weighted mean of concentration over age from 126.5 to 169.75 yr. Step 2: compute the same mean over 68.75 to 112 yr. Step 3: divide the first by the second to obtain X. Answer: 1.0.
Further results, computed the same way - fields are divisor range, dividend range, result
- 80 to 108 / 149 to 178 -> 1.02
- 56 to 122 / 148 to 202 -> 1.01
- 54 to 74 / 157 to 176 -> 0.98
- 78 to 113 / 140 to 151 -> 1.03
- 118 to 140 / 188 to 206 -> 0.95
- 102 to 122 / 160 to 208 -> 1.01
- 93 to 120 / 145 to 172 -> 1.03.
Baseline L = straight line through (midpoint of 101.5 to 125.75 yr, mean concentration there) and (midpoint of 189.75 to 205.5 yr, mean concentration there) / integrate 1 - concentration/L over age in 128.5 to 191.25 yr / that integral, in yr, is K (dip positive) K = -2.20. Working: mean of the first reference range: 8.59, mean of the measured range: 8.8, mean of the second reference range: 8.43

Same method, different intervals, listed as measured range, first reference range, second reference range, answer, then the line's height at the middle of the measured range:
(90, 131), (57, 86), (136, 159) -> 0.9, 8.77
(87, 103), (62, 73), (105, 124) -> 0.6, 8.64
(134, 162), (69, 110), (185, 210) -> -0.8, 8.56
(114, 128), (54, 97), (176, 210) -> 0.1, 8.66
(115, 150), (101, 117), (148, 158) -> -0.6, 8.65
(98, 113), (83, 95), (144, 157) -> -0.1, 8.52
